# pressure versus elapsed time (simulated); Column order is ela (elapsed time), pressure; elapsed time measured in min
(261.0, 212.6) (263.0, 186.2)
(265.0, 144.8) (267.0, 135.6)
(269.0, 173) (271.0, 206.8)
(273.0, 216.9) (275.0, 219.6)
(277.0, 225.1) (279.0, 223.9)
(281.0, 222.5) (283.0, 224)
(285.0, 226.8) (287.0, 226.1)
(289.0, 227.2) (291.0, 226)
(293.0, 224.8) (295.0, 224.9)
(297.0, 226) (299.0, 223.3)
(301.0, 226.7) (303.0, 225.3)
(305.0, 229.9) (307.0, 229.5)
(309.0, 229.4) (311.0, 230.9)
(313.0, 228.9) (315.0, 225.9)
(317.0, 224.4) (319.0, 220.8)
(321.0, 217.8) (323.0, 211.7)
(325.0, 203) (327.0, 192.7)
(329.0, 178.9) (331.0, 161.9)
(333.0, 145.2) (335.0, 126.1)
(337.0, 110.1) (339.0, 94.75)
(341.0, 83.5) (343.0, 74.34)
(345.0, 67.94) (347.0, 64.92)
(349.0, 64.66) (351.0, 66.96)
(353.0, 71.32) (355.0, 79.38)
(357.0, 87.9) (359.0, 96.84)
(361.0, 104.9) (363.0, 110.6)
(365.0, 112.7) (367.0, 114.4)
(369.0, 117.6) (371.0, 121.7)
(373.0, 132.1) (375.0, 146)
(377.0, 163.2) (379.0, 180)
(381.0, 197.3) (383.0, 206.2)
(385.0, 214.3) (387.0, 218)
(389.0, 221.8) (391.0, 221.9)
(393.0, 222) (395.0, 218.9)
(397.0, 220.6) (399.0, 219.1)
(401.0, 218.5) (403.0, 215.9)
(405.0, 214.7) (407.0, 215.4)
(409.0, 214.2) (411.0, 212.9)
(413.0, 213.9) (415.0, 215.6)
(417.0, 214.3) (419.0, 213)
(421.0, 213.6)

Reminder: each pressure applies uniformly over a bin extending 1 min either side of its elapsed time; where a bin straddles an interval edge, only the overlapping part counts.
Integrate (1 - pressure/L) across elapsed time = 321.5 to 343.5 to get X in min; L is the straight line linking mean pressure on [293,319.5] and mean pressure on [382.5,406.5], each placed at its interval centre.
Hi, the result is 7.6 min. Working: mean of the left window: 227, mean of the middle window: 147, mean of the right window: 218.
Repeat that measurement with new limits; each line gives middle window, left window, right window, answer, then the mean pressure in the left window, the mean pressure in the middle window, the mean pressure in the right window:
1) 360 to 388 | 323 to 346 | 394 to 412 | 4.7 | 134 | 153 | 217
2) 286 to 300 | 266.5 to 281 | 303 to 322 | -0.7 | 204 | 225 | 226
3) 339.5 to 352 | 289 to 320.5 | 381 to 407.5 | 8.5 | 226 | 71.4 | 217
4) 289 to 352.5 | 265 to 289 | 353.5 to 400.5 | 4.5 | 207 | 176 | 162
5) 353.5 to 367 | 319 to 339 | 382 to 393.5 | 6.7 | 171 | 98.9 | 217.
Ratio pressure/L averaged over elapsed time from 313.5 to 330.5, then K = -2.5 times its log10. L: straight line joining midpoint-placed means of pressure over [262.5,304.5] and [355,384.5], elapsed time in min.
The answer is -0.17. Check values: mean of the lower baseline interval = 212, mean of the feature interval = 209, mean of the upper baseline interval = 135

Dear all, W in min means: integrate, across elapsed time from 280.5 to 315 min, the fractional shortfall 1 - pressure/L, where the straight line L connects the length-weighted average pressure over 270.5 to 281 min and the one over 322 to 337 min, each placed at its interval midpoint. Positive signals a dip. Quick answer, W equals -4.9 min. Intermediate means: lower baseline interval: 219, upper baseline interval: 170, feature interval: 227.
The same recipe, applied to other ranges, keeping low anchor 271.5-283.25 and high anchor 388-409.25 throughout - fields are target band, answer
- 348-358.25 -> 6.8 min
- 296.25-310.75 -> -0.4 min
